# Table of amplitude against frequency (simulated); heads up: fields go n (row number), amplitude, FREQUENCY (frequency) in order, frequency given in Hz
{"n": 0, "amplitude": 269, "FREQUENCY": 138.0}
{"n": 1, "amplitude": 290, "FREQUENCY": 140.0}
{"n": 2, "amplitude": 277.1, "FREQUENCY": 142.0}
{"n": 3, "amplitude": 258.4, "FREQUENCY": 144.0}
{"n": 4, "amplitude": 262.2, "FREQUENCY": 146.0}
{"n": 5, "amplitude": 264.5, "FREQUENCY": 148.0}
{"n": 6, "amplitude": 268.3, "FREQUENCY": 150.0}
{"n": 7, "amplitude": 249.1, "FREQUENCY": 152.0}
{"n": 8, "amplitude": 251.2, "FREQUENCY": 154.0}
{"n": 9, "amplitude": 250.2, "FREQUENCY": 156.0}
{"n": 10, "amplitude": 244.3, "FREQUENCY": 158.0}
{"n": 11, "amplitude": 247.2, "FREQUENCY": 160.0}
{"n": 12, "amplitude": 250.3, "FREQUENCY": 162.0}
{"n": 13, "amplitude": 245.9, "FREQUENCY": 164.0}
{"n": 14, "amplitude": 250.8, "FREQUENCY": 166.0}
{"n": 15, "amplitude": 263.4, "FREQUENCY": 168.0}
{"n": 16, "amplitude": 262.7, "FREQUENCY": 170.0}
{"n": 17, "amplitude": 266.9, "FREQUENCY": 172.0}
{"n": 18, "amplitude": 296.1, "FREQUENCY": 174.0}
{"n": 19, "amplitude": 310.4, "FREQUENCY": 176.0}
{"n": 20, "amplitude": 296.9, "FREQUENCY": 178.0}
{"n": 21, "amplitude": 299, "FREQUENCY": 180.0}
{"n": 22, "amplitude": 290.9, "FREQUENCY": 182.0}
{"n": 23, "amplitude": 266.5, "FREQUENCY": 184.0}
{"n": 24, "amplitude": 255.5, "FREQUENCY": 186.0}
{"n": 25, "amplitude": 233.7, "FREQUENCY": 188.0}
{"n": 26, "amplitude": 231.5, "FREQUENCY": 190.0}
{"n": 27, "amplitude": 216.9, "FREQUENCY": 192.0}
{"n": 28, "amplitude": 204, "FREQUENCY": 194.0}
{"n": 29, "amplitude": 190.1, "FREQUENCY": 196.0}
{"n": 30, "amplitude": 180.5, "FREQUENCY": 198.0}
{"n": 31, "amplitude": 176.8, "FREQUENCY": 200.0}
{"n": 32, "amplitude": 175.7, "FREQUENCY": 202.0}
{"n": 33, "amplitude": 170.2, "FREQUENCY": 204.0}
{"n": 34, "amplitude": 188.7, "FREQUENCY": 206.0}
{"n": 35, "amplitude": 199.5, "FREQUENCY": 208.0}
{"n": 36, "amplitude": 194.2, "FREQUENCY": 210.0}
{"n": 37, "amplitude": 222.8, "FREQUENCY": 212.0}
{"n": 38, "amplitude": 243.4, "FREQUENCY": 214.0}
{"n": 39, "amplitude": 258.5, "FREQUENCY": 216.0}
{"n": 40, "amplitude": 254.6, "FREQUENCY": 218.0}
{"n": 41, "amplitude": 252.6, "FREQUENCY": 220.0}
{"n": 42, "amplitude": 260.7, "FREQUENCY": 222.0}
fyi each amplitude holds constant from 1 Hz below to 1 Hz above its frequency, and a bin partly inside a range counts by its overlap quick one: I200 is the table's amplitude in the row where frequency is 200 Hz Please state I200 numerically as 176.8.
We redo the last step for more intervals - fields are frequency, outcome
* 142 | 277.1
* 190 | 231.5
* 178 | 296.9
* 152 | 249.1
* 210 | 194.2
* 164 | 245.9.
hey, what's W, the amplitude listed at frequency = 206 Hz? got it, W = 188.7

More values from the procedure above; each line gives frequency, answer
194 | 204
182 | 290.9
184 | 266.5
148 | 264.5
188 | 233.7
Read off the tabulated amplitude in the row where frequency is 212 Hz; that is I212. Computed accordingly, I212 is 222.8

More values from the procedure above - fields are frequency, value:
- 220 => 252.6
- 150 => 268.3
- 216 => 258.5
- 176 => 310.4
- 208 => 199.5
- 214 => 243.4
